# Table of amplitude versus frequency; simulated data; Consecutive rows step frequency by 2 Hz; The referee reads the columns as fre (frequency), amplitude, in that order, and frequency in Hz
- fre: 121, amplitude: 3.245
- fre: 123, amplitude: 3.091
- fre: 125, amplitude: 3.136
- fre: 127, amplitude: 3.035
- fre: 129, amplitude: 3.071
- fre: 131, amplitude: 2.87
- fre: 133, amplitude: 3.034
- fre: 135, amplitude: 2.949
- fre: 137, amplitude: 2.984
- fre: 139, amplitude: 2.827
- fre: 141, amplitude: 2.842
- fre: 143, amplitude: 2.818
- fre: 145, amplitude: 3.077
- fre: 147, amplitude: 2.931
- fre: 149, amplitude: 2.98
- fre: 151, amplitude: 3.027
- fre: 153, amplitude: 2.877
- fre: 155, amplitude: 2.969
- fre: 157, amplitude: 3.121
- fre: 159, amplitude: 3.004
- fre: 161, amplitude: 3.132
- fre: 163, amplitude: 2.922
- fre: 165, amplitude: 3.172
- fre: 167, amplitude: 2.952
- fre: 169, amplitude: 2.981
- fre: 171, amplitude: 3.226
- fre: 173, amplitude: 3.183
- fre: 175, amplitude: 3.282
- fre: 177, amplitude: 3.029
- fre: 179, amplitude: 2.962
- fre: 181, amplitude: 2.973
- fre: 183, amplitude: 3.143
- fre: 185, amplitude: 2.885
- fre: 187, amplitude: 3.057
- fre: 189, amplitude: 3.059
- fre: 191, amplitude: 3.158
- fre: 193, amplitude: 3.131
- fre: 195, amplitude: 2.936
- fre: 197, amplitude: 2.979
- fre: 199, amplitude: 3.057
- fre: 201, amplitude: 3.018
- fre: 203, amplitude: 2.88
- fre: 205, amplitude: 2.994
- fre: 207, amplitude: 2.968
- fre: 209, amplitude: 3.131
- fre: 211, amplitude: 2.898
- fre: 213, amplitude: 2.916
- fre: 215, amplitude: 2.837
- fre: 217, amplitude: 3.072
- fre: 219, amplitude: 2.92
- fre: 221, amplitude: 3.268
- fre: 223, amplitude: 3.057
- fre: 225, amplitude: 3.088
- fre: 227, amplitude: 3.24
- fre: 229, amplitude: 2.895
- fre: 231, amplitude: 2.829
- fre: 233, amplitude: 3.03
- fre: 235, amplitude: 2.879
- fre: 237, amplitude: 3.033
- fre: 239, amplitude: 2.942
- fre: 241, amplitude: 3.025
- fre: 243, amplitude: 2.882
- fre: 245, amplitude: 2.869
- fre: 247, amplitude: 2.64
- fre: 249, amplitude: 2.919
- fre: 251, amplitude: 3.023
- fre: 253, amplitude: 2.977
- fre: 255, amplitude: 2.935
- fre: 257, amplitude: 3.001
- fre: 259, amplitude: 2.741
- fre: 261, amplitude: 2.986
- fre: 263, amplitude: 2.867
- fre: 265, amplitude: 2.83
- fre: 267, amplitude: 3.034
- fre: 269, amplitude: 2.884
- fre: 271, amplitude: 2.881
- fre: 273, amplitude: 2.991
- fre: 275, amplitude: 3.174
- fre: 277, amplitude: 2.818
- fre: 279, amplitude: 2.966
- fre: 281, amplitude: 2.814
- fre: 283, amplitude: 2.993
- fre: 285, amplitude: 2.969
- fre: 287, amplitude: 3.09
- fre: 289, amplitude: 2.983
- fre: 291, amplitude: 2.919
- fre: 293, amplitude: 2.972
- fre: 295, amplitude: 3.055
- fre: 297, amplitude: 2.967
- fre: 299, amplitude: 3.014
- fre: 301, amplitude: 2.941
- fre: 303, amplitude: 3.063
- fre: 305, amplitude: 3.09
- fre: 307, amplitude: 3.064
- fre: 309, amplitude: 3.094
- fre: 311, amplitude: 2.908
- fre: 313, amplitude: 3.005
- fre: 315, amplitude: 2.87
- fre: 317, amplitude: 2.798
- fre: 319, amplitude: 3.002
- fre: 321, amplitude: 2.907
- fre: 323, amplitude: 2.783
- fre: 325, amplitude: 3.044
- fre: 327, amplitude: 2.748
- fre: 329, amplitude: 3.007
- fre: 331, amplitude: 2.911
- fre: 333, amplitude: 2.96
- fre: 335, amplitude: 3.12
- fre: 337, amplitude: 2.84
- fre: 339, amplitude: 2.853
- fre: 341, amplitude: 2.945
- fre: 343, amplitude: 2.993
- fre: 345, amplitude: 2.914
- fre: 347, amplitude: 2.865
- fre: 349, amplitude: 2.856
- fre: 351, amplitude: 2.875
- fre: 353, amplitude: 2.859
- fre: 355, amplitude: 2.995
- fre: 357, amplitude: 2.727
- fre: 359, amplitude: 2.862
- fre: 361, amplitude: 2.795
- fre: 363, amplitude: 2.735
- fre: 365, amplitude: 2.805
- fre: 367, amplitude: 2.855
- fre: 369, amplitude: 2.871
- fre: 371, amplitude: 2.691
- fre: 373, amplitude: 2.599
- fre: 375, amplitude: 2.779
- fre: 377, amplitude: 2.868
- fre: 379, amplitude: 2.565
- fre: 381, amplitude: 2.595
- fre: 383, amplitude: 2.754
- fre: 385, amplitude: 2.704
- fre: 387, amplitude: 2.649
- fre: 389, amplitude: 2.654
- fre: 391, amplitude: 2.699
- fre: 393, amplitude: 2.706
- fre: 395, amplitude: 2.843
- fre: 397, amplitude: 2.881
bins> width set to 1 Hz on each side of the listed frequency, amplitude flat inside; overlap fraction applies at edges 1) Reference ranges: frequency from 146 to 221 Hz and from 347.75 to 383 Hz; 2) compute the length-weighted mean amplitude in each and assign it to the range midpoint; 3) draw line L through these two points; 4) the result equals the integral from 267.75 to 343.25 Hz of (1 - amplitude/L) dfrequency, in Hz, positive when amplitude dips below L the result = -2.5 Hz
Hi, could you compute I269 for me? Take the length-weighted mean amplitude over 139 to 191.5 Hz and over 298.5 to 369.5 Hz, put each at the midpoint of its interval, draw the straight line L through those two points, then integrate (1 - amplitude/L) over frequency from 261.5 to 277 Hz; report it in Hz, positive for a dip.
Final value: 0.1 Hz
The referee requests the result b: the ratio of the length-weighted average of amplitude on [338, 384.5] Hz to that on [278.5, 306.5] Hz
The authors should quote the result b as 0.94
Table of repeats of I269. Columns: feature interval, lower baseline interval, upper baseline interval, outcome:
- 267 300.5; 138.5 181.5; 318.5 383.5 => -0.7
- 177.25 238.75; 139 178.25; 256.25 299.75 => -0.3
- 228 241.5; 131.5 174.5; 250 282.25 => 0.0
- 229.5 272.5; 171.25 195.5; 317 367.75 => 1.1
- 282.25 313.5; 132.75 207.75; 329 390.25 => -1.4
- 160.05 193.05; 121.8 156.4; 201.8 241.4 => -1.0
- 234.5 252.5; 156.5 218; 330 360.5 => 0.4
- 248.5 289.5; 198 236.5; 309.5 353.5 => 0.2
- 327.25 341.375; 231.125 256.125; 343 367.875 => -0.4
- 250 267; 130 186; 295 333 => 0.3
